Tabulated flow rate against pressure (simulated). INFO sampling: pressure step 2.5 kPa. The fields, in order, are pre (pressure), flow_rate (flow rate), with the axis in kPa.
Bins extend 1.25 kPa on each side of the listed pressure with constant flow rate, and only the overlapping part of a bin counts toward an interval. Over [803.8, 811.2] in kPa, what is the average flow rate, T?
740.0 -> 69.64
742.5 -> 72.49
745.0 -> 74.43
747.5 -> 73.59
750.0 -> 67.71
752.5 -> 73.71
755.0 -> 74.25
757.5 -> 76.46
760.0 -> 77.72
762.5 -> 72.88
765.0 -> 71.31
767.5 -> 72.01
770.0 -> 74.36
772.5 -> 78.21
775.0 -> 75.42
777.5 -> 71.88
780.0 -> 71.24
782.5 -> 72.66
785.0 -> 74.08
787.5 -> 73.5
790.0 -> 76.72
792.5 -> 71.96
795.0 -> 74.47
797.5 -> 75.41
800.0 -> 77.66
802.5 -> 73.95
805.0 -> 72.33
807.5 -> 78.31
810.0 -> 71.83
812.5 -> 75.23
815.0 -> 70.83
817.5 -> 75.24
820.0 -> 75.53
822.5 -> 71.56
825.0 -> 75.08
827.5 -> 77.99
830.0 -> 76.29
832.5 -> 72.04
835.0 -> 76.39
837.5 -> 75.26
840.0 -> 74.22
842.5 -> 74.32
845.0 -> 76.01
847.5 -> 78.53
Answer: 74.2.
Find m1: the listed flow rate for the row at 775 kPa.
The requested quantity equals 75.42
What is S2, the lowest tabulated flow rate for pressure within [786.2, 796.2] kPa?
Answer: 71.96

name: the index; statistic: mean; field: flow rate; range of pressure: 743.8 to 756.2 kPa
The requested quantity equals 72.7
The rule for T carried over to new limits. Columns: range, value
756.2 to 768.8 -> 74.1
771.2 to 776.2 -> 76.8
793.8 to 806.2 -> 74.8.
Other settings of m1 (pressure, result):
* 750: 67.71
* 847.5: 78.53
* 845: 76.01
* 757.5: 76.46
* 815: 70.83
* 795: 74.47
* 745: 74.43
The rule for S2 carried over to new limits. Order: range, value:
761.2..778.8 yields 71.31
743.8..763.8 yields 67.71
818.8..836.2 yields 71.56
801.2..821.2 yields 70.83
